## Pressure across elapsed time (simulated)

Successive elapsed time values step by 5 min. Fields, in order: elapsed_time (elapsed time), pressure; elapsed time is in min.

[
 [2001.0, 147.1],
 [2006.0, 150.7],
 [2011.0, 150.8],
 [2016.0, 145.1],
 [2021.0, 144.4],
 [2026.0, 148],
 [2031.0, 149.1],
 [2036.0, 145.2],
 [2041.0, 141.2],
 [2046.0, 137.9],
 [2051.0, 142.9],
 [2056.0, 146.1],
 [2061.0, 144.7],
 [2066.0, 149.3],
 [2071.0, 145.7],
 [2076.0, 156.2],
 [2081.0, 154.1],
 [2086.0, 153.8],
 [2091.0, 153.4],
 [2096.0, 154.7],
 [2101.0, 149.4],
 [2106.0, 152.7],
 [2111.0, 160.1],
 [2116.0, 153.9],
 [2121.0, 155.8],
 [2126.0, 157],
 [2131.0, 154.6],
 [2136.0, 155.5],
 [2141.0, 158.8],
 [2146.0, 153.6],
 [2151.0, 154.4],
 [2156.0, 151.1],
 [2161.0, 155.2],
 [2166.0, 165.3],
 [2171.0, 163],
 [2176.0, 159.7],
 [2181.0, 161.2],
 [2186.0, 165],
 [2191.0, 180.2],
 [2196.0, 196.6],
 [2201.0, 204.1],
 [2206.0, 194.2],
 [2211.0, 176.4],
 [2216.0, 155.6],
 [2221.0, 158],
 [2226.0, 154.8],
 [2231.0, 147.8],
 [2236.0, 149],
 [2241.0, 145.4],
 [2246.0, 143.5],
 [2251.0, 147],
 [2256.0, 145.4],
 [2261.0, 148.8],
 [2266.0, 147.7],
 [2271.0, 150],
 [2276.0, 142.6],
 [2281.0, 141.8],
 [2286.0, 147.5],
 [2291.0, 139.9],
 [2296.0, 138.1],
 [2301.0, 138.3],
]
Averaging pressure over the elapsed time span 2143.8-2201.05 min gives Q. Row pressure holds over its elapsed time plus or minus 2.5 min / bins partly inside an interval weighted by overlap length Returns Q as 166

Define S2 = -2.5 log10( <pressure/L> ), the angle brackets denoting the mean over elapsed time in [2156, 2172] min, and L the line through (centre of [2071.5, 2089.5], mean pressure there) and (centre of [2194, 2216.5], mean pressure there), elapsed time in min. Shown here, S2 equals 0.11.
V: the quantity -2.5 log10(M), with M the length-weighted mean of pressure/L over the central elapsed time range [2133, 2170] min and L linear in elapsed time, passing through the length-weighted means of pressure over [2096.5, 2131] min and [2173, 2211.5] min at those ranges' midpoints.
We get 0.07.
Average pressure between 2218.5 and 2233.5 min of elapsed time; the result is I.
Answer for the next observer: 154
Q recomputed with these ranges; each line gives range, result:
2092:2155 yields 155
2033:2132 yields 150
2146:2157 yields 153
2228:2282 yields 146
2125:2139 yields 156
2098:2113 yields 154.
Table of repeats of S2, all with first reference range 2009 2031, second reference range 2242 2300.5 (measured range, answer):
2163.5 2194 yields -0.14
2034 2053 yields 0.04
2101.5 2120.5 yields -0.06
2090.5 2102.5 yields -0.05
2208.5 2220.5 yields -0.14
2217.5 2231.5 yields -0.07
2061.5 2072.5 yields 0.00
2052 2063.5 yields 0.01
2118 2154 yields -0.07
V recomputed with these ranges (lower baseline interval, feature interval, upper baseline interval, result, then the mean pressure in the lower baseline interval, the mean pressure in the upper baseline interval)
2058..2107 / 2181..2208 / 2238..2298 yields -0.25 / 151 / 145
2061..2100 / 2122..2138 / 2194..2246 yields 0.01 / 152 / 167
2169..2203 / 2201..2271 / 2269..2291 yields 0.02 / 175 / 145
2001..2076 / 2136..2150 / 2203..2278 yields -0.04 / 146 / 154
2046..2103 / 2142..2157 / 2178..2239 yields 0.05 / 150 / 170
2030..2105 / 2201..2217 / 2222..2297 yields -0.23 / 148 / 146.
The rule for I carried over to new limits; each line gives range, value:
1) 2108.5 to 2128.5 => 157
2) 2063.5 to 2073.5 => 148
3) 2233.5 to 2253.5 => 146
